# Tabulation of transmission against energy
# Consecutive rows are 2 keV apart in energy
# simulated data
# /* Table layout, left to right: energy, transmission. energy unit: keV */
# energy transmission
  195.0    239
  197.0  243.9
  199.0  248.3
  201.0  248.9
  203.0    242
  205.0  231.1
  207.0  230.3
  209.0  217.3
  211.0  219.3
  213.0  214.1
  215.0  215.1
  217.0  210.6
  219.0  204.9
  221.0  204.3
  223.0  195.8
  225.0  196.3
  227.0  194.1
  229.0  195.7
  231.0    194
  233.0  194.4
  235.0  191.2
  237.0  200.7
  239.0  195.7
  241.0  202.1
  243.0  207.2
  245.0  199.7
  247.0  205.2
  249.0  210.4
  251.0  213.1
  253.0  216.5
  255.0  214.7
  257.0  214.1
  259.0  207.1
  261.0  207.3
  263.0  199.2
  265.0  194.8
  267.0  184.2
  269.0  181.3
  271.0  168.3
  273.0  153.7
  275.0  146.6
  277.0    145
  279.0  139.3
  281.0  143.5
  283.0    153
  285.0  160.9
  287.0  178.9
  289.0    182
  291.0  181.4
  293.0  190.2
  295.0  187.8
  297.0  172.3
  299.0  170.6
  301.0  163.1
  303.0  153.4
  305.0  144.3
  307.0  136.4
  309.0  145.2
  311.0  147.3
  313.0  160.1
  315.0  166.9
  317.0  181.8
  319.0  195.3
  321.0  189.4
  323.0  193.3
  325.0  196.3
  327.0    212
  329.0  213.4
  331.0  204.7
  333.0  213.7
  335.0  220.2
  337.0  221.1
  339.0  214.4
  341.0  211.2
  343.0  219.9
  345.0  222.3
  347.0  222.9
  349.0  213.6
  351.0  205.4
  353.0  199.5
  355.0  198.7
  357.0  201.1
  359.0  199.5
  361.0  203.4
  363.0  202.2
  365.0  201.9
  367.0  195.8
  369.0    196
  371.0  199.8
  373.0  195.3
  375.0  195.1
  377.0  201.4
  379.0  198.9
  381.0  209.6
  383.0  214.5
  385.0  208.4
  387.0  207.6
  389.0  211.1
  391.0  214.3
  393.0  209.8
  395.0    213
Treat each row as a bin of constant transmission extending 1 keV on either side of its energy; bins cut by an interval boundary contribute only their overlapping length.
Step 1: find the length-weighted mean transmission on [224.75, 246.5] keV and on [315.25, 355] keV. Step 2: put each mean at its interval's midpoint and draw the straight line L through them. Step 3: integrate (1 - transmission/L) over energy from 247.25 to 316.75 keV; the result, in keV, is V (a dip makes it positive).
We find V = 9.2 keV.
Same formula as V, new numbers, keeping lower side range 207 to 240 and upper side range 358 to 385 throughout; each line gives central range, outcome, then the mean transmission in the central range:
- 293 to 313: 4.23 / 160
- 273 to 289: 3.81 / 154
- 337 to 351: -1.05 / 217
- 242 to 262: -0.63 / 210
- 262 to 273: 1.10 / 183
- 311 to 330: 1.36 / 188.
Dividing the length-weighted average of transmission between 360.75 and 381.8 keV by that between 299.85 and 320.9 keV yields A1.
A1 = 1.2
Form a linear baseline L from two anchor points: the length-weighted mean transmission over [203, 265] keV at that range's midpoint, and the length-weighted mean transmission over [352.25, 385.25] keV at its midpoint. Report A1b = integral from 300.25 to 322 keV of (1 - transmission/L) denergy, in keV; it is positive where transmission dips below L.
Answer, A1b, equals 4.4 keV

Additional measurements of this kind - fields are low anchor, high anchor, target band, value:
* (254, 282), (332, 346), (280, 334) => 6.7 keV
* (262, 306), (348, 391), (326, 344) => -2.4 keV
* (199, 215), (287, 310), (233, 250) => 0.4 keV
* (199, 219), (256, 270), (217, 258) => 1.6 keV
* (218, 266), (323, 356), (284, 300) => 2.2 keV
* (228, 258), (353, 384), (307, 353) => 1.0 keV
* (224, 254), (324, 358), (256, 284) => 4.1 keV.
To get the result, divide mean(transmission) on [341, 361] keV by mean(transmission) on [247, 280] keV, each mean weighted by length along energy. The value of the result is 1.1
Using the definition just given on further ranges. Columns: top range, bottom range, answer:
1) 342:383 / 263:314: 1.25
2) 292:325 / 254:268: 0.83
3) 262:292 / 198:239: 0.79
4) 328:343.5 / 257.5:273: 1.13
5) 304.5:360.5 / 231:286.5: 1.04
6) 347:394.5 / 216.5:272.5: 1.02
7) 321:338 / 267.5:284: 1.35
